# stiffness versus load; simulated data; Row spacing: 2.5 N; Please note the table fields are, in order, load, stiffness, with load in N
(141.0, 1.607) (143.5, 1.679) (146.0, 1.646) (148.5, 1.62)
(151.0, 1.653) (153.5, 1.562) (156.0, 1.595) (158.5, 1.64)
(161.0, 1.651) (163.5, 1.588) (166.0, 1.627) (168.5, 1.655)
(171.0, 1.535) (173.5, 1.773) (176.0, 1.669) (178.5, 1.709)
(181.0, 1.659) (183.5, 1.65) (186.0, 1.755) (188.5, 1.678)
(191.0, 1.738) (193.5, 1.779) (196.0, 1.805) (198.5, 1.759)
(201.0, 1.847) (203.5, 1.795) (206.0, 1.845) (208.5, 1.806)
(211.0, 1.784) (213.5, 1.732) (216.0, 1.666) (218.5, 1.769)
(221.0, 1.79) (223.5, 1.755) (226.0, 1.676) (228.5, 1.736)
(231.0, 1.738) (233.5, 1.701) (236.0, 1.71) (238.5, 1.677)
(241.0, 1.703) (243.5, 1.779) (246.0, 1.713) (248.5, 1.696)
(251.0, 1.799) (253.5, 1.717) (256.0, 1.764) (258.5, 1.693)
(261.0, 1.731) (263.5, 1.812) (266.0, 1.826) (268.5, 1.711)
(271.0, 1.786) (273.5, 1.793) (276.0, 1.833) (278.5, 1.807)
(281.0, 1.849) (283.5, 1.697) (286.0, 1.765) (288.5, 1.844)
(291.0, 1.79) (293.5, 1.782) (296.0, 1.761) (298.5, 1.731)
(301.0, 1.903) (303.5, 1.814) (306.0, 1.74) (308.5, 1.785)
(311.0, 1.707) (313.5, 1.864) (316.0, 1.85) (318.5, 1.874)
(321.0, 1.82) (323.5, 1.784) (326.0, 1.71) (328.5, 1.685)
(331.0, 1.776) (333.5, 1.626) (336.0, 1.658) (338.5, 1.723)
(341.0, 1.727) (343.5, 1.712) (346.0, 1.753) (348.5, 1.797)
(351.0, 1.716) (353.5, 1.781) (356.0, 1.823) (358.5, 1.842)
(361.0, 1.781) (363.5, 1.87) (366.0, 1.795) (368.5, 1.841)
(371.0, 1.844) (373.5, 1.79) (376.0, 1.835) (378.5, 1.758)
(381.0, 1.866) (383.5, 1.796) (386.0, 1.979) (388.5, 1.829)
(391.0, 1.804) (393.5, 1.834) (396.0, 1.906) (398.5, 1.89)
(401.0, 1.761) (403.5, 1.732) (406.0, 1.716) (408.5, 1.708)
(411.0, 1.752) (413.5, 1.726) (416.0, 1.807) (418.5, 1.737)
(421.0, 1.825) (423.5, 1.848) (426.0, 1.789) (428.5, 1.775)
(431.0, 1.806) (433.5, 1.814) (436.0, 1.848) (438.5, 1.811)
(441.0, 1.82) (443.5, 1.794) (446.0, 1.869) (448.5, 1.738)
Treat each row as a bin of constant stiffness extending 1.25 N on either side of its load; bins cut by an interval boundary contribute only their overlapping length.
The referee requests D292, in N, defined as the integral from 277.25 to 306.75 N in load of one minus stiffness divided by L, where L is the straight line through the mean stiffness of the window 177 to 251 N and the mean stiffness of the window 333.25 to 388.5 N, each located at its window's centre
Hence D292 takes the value -0.4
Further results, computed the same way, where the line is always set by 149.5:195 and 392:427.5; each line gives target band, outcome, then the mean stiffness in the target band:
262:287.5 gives -1.1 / 1.79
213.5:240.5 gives -0.5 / 1.72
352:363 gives -0.3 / 1.81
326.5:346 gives 0.5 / 1.7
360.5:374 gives -0.4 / 1.82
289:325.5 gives -1.4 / 1.8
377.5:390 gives -0.5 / 1.85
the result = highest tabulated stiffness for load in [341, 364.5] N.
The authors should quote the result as 1.87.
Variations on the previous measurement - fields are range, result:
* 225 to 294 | 1.849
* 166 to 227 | 1.847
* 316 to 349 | 1.874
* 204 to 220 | 1.845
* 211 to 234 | 1.79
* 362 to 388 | 1.979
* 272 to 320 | 1.903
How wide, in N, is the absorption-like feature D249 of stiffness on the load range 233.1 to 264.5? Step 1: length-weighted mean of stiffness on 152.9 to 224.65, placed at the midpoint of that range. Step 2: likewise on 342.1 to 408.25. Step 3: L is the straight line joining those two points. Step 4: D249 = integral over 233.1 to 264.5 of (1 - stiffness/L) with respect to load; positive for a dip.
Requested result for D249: 0.23 N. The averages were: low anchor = 1.71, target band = 1.73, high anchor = 1.81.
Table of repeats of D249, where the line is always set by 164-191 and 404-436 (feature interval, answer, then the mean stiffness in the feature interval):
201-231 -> -1.31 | 1.76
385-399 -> -0.84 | 1.87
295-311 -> -0.53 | 1.78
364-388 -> -1.05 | 1.83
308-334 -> -0.61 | 1.77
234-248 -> -0.12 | 1.71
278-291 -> -0.55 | 1.79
